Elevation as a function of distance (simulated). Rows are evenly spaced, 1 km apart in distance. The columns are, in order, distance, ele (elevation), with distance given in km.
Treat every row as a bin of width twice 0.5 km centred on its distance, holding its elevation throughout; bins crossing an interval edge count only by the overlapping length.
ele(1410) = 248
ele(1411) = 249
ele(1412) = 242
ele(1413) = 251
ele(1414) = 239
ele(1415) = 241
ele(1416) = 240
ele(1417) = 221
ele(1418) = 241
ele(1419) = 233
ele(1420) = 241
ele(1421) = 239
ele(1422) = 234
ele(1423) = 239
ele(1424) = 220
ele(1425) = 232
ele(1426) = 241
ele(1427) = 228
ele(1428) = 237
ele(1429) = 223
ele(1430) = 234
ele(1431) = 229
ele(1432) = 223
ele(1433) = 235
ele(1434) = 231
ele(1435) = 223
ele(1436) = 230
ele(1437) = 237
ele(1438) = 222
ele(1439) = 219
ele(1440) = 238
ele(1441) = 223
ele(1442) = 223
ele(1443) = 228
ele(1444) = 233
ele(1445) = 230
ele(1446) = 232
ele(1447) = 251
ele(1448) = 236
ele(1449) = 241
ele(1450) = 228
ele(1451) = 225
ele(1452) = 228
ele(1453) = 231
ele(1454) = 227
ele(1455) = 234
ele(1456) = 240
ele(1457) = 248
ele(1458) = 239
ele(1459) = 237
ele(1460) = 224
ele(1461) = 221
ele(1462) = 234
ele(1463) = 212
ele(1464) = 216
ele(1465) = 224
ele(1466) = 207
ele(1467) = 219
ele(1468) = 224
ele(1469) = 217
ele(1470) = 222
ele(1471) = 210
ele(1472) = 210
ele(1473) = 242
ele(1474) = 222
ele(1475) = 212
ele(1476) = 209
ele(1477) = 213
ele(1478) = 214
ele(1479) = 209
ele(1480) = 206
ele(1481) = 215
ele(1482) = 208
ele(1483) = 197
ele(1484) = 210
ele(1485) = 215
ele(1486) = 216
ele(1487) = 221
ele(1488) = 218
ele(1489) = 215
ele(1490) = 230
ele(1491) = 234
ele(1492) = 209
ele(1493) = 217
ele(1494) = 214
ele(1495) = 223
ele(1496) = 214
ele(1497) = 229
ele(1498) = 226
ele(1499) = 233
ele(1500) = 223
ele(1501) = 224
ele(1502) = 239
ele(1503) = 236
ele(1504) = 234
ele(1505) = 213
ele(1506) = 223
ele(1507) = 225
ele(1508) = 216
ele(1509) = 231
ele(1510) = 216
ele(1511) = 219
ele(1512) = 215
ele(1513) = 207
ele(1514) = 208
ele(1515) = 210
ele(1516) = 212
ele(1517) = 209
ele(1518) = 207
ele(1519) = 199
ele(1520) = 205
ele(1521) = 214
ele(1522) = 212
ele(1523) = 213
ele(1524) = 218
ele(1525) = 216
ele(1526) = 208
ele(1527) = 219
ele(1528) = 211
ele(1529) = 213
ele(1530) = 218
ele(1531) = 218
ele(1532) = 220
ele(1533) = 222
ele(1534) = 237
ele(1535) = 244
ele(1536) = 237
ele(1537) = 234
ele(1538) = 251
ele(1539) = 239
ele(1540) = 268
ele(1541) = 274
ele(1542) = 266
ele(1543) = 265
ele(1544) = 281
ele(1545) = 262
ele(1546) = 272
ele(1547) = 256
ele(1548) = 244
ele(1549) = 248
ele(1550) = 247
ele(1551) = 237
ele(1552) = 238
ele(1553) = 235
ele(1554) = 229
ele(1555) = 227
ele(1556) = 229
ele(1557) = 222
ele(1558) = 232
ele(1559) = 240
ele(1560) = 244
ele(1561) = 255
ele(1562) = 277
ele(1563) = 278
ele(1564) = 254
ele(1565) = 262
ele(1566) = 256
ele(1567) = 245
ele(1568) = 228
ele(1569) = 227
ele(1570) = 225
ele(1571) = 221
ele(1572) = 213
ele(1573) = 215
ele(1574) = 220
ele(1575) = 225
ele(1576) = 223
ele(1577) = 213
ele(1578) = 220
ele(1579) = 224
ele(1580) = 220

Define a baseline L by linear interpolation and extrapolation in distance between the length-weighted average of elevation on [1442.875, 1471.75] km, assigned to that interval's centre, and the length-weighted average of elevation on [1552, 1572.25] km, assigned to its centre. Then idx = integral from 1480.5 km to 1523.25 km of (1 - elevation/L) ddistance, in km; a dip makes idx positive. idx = 2.9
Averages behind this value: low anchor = 228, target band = 218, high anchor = 240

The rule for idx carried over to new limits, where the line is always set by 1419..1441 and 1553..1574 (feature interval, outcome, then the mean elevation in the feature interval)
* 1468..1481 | 1.0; 216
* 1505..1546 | 1.6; 227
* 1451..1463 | 0.0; 232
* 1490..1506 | 0.7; 225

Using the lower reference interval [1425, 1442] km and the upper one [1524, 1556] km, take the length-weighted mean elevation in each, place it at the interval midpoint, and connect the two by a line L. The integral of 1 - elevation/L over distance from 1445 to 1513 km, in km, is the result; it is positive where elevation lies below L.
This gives 3.2 km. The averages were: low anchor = 229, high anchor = 239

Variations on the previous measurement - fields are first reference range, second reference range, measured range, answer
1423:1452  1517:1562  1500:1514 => 0.7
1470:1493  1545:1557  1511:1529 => 1.5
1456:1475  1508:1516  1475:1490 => 0.6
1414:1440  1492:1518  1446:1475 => 0.0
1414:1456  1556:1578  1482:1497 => 1.1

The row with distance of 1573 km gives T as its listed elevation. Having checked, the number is 215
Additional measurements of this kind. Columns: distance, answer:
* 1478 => 214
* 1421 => 239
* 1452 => 228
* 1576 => 223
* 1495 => 223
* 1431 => 229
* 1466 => 207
